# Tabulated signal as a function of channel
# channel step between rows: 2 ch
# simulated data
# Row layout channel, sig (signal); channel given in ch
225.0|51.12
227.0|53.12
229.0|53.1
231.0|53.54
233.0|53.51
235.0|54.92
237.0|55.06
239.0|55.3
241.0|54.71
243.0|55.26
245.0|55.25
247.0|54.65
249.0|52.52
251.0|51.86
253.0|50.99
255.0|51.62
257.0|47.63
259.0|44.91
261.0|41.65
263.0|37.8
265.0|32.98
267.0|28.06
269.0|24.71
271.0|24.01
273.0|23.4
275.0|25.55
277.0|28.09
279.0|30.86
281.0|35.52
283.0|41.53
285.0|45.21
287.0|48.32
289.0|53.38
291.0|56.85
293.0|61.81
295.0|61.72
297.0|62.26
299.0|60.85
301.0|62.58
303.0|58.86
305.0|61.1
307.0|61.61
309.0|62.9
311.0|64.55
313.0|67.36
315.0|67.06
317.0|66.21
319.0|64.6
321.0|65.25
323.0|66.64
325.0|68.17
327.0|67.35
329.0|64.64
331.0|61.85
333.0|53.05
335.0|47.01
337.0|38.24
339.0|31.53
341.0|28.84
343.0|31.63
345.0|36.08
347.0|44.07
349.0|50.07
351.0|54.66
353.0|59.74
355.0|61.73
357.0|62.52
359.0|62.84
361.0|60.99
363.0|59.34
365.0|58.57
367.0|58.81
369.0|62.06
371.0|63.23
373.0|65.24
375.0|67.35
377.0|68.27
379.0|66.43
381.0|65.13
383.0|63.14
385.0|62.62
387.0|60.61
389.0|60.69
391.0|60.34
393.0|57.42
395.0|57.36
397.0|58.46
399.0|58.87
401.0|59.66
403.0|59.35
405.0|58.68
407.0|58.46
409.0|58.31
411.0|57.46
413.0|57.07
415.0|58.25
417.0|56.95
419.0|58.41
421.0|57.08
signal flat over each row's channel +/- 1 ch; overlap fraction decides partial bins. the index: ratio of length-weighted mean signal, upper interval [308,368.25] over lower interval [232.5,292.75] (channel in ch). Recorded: 1.28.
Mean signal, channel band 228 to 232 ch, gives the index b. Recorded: 53.3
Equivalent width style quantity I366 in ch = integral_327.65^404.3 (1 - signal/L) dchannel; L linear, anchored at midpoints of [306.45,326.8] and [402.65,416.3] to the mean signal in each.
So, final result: 6.22 ch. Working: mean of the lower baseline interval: 65.6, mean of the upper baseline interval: 58.1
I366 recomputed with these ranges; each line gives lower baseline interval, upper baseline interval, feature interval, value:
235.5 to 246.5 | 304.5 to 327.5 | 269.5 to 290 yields 8.5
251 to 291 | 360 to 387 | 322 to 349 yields 2.2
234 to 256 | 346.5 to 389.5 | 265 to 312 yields 8.1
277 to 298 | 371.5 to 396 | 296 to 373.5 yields -3.0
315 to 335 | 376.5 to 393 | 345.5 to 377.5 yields 1.8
